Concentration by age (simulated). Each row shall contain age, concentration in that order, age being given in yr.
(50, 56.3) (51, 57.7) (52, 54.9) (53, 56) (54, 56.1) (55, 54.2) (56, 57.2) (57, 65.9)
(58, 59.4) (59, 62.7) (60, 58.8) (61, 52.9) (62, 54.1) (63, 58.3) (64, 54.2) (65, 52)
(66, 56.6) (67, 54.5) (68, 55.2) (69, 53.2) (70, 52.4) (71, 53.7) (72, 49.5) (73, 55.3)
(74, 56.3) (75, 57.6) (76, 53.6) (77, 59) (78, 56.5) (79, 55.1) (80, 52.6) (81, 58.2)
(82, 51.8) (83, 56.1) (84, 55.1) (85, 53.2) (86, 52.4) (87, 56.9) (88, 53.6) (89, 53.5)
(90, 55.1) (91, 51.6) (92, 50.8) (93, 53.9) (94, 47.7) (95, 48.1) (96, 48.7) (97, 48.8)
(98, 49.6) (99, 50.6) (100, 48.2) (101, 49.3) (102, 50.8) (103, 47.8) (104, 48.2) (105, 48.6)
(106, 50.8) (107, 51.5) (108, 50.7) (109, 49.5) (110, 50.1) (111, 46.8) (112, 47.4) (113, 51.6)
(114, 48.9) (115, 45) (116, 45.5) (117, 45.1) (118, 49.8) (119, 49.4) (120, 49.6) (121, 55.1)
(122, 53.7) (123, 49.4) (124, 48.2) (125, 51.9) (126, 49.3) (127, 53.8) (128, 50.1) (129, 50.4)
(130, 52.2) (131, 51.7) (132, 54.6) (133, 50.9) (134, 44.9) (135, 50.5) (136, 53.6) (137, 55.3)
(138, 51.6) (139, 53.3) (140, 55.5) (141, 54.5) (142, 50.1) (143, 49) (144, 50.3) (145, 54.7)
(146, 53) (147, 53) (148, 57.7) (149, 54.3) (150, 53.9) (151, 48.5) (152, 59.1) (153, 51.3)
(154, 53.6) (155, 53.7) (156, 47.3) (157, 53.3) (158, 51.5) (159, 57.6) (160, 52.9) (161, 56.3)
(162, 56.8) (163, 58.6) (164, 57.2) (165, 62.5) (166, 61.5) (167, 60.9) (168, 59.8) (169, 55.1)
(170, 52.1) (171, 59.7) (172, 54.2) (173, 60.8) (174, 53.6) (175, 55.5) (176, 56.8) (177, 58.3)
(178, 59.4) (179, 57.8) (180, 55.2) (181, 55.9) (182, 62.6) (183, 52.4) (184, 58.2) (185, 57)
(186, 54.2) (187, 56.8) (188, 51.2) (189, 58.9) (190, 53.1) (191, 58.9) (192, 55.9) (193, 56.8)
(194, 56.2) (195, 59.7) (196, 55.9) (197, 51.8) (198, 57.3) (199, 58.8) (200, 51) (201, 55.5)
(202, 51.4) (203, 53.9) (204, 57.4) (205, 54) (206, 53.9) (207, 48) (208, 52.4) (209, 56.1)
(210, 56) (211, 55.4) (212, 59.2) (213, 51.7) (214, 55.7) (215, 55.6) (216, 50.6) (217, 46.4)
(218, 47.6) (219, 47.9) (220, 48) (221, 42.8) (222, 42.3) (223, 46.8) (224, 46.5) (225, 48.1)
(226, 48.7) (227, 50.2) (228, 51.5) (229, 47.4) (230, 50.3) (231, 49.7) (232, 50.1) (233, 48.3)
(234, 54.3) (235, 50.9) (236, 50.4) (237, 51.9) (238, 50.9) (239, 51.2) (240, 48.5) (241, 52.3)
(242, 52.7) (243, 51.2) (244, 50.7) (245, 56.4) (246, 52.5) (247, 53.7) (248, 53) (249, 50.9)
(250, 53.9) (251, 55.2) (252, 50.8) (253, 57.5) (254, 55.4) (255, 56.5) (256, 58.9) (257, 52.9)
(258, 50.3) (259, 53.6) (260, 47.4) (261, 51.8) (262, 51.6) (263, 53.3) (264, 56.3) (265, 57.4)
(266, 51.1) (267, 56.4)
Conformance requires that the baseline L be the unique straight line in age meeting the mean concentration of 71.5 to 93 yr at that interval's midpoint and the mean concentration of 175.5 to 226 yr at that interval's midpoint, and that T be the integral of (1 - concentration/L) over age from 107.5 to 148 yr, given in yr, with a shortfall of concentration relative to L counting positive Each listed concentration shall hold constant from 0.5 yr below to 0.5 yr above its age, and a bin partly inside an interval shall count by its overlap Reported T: 2.52 yr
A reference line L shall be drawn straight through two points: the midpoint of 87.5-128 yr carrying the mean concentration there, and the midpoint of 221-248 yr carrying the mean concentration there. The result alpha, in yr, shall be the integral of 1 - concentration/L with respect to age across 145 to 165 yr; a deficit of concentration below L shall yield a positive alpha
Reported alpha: -1.7 yr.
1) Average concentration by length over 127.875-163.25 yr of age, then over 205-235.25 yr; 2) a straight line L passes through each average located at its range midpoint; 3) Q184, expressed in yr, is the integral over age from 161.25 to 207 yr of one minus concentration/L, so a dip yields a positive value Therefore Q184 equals -4.2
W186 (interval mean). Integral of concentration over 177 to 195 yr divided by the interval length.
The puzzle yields 56.6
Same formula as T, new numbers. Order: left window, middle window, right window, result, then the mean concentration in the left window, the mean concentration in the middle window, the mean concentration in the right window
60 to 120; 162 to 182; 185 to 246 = -2.1 yr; 52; 57.7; 52.3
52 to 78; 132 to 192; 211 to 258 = -2.0 yr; 55.9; 55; 51.3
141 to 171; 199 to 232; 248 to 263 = 1.7 yr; 54.8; 51.1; 53.3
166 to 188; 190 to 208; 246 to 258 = 0.4 yr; 56.9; 55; 54.2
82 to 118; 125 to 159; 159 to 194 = 1.0 yr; 50.3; 52.4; 57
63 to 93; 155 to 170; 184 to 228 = -0.8 yr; 54.4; 56.3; 53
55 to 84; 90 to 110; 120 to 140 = 1.4 yr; 55.8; 49.9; 51.7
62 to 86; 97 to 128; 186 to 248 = 2.6 yr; 54.7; 49.5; 52.3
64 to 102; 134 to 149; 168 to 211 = 0.5 yr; 53.1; 52.8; 55.8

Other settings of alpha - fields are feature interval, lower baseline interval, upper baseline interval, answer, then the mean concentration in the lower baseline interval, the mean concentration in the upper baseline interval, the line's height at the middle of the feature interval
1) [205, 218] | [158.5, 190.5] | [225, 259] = 0.3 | 57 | 52.1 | 54.3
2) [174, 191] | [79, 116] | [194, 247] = -1.6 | 50.9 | 51.8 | 51.5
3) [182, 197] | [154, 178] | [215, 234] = -0.9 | 56.4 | 48.3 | 53.1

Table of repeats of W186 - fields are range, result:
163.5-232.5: 54.1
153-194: 56.3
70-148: 51.6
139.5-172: 54.8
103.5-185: 53.2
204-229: 50.7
